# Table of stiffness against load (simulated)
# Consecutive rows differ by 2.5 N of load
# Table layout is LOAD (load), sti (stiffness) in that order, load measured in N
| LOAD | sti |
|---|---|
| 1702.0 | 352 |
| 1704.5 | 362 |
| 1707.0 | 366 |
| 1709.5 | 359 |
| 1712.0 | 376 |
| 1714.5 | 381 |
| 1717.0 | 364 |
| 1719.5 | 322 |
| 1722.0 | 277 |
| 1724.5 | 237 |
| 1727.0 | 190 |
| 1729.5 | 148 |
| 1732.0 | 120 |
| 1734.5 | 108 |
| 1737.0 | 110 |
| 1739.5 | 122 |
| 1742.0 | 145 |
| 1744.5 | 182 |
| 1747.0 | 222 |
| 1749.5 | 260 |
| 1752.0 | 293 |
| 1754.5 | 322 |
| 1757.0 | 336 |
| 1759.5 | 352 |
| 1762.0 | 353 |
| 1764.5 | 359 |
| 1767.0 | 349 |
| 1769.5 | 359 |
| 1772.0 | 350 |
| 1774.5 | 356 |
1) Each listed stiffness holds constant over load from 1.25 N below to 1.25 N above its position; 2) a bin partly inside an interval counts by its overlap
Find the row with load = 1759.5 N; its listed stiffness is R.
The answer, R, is 352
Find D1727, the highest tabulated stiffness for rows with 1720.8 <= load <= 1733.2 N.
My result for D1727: 277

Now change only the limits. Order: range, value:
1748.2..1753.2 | 293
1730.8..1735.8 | 120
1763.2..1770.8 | 359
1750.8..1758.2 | 336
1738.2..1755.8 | 322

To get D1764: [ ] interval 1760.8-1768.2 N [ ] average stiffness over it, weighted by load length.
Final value 354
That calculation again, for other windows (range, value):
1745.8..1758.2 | 287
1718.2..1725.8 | 279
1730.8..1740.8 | 115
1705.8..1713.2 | 367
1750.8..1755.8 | 308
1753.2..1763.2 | 340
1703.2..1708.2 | 364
